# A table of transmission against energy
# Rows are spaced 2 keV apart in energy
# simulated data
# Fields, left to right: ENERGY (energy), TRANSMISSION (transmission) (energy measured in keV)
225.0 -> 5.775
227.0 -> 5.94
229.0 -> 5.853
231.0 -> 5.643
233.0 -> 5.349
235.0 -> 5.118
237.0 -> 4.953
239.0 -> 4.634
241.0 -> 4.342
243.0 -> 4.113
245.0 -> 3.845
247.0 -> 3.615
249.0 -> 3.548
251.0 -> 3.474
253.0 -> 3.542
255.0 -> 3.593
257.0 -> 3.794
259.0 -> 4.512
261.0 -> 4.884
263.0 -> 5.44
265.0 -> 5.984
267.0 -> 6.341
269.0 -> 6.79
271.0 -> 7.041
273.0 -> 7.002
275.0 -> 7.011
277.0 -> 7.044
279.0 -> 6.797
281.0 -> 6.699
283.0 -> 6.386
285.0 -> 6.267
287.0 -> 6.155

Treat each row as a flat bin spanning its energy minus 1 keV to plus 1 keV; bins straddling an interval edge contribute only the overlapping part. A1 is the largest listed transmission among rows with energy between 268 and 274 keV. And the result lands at 7.041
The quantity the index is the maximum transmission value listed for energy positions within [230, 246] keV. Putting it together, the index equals 5.643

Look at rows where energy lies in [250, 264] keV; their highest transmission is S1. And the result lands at 5.44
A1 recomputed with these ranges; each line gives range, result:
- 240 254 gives 4.342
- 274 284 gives 7.044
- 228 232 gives 5.853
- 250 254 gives 3.542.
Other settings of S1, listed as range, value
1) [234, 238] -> 5.118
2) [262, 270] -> 6.79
